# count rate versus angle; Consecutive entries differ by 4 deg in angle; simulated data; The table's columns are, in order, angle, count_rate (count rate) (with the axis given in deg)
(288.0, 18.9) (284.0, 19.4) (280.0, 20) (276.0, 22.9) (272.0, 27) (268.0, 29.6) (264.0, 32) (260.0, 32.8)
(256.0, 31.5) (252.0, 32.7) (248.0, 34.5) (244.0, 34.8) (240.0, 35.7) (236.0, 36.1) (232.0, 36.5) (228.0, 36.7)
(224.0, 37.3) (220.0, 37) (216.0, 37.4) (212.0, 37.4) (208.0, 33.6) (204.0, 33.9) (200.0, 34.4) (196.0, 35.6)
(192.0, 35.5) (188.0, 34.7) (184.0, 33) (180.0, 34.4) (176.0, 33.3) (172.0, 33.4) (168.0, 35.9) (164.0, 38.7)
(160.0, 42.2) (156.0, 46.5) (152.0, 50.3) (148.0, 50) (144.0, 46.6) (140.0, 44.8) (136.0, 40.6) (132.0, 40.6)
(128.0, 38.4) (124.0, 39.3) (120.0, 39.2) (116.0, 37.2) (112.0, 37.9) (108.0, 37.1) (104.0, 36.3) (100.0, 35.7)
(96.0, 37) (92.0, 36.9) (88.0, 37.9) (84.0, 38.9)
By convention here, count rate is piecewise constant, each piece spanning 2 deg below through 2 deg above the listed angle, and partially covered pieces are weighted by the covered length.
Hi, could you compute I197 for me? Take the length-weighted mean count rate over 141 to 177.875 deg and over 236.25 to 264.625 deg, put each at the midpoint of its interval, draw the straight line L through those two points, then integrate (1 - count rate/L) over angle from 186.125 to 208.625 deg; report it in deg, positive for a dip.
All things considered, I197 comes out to 2.2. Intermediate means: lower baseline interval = 42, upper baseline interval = 33.7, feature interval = 34.7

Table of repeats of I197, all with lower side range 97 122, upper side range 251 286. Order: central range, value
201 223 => -3.6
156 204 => -4.4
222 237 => -3.5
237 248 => -2.3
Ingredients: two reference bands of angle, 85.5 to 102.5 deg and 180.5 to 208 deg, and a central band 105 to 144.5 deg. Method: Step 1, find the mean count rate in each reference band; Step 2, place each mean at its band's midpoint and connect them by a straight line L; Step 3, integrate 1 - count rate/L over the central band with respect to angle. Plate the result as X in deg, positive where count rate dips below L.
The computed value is -4.0 deg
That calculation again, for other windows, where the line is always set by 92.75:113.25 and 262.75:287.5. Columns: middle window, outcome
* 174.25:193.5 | -1.9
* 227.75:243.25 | -4.9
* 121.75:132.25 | -1.3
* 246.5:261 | -3.8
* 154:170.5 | -4.1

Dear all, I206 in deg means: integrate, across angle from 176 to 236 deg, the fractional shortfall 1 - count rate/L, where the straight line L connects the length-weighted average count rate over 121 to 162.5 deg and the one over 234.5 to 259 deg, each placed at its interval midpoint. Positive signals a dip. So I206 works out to 3.6 deg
